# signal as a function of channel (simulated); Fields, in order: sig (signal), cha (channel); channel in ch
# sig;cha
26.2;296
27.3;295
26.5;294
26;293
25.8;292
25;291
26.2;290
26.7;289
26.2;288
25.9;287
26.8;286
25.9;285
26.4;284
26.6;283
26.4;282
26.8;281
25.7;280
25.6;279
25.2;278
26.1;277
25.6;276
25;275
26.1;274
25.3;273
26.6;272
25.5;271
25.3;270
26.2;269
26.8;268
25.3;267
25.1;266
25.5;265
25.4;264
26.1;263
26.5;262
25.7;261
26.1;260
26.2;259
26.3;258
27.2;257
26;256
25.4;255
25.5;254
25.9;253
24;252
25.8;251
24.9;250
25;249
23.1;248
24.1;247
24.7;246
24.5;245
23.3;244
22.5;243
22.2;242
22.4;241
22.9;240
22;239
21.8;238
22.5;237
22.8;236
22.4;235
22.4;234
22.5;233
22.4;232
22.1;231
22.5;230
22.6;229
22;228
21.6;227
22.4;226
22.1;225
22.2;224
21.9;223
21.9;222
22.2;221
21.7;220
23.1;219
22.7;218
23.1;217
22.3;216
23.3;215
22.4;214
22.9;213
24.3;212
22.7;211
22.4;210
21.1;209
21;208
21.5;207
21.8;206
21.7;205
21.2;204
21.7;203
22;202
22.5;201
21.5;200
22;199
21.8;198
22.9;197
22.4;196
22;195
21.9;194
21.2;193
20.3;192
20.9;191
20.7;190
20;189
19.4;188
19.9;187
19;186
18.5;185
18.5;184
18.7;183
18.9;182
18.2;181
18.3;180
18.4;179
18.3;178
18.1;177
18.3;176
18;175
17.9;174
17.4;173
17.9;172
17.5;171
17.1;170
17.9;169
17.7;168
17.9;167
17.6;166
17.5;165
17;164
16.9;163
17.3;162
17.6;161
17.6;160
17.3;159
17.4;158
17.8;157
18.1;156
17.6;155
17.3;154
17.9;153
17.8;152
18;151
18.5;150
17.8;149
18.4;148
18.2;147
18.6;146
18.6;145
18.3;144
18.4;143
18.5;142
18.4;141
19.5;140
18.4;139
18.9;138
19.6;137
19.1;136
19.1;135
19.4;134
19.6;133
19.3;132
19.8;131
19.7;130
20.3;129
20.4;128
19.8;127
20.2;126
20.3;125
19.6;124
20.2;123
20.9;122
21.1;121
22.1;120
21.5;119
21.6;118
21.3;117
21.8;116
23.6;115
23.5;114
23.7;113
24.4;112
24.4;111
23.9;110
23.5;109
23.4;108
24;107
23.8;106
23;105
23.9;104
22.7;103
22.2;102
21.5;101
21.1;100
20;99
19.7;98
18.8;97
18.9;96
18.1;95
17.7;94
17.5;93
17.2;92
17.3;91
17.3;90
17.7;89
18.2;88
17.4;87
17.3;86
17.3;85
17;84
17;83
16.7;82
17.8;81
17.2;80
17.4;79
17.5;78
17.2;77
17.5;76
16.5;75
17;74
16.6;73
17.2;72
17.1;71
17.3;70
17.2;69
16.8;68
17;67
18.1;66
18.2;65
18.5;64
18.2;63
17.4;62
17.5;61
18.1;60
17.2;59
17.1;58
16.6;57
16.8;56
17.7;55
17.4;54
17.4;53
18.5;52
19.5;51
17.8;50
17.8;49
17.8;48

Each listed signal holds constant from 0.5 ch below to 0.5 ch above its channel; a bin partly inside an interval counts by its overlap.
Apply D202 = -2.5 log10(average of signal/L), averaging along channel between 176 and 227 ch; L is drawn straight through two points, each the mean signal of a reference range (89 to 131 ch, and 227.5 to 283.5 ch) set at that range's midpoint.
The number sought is 0.11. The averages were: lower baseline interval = 21.1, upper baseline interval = 24.7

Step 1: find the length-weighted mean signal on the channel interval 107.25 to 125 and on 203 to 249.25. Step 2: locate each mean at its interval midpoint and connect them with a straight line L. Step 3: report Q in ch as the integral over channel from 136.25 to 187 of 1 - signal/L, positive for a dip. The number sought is 9.79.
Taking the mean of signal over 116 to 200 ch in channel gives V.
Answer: 19.1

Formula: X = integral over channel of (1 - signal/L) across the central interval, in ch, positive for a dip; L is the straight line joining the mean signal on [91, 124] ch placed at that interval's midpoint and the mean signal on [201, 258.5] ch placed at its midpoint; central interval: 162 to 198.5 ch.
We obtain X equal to 5.5 ch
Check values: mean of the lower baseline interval 21.5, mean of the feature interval 19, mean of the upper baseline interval 23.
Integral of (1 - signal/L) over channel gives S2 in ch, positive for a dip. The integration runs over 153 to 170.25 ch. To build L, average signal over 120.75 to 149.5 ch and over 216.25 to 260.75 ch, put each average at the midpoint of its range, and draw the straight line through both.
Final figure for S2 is 2.4 ch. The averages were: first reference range 19.3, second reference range 23.4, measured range 17.5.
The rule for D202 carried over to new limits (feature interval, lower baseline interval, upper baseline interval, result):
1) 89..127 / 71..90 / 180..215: -0.17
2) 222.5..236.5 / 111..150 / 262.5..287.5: 0.08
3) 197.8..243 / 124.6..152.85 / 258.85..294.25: 0.04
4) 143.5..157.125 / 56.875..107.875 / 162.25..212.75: 0.07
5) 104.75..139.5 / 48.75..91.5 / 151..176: -0.21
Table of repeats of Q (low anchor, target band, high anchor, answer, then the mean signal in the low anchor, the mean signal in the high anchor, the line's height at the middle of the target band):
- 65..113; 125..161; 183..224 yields 2.8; 19.2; 21.6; 20.3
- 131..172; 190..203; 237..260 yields -0.4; 18.2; 24.3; 21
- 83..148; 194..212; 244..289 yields 1.1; 20.2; 25.7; 23.4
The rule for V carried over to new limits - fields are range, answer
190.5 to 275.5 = 23.4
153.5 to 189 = 18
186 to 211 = 21.4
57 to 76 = 17.4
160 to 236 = 20.6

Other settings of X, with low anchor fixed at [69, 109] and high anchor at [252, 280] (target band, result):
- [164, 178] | 2.7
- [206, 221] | 0.8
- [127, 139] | 0.6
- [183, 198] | 1.5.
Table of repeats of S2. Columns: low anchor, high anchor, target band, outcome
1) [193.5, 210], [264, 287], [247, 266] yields -0.5 ch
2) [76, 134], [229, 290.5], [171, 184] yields 2.4 ch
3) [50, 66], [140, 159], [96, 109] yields -2.9 ch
